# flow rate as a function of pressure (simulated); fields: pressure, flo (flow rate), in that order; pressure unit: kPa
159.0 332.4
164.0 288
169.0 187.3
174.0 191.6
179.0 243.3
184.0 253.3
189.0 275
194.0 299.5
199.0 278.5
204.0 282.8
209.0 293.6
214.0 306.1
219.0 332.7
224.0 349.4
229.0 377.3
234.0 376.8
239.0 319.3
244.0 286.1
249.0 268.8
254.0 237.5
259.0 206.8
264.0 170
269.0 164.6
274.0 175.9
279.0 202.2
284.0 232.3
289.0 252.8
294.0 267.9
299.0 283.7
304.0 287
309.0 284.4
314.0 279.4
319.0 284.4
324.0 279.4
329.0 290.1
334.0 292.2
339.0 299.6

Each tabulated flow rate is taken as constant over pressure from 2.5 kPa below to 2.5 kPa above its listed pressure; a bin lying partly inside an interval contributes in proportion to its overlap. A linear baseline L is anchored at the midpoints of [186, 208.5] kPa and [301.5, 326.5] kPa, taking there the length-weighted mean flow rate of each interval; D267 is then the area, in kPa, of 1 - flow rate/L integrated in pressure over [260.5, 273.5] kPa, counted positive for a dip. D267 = 5.1 kPa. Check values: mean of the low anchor 284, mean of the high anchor 283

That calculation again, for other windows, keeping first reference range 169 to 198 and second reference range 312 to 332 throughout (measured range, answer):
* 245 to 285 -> 8.9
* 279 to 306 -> 1.7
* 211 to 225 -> -3.7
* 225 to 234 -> -3.9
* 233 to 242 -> -2.7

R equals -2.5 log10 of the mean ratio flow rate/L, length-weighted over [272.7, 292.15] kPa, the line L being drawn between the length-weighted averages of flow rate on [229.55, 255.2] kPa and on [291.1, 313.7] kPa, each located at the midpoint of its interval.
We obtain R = 0.29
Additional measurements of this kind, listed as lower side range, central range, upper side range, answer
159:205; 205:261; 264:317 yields -0.22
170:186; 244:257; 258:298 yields -0.19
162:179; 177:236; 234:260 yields -0.22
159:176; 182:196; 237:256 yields -0.11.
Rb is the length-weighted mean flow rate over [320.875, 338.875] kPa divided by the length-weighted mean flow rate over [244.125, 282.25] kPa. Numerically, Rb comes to 1.4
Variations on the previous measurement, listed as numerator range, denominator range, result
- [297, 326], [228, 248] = 0.85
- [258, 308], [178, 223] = 0.79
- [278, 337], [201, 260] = 0.89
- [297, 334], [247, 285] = 1.39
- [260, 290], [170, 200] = 0.78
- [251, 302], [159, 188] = 0.91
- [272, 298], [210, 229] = 0.69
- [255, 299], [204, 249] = 0.66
